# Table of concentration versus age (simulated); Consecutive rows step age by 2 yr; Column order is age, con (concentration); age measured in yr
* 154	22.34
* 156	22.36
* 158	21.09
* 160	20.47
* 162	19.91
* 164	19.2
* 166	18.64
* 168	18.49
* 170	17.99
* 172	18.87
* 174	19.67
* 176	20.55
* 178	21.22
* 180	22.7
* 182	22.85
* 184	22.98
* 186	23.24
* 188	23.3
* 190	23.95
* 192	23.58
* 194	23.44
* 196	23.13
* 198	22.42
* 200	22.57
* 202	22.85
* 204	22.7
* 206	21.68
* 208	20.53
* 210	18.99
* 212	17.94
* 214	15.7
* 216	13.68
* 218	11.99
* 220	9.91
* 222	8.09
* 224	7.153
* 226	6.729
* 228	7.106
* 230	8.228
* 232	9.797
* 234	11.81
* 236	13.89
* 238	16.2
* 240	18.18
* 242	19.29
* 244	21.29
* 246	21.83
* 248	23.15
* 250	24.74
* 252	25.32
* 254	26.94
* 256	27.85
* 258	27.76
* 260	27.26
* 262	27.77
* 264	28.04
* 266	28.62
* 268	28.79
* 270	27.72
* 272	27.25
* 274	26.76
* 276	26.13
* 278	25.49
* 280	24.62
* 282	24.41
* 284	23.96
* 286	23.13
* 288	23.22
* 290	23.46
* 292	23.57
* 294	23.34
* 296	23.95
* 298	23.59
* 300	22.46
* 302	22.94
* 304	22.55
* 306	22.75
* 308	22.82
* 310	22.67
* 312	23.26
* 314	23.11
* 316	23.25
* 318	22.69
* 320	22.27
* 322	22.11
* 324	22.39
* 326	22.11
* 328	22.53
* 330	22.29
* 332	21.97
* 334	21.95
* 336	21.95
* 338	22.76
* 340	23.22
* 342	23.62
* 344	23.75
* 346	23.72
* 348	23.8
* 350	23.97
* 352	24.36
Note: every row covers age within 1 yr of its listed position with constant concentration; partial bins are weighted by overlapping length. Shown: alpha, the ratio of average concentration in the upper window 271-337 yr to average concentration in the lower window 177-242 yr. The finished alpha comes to 1.3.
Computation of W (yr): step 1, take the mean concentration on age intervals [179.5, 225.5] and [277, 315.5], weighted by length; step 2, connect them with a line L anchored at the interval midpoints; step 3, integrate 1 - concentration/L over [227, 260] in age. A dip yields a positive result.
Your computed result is 3.1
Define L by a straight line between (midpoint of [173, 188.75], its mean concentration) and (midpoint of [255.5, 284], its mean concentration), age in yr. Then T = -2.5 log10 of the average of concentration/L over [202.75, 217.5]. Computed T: 0.26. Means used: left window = 22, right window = 26.9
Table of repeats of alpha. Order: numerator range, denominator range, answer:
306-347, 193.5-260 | 1.26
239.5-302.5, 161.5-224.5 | 1.28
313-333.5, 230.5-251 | 1.26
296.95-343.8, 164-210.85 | 1.05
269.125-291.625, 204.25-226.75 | 1.76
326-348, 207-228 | 1.78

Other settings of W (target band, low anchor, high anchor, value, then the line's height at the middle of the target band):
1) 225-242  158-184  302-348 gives 7.4 yr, 21.2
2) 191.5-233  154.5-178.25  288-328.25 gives 9.5 yr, 20.9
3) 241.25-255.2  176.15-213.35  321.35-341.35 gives -0.7 yr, 22.2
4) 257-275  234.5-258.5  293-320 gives -4.5 yr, 22.2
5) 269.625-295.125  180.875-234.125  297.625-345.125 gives -4.8 yr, 20.9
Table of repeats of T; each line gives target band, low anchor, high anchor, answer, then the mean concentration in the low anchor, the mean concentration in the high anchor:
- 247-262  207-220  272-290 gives -0.22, 16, 24.8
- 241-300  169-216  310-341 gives -0.14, 21.3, 22.5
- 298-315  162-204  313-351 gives -0.01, 21.6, 22.8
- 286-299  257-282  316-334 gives 0.07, 27.1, 22.3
